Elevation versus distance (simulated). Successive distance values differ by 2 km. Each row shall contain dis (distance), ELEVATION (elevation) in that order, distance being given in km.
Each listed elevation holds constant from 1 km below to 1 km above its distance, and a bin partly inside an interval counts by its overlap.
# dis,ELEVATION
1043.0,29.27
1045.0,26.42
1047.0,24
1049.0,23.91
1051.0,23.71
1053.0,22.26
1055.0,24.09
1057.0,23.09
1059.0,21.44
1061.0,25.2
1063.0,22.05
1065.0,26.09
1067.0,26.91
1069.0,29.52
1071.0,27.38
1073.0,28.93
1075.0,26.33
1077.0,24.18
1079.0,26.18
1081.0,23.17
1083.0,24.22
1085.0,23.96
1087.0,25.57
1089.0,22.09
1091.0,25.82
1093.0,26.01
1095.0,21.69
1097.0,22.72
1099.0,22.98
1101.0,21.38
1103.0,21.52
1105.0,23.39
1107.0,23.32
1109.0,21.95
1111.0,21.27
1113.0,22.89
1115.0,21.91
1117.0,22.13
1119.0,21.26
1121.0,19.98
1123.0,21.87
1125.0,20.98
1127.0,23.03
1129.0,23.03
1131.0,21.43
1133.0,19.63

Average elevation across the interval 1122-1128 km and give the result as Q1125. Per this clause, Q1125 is 22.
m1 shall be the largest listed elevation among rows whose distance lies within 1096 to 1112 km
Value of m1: 23.39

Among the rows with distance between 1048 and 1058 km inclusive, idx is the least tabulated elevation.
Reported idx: 22.26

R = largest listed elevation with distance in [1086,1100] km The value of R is 26.01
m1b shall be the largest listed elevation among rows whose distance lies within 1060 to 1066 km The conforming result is 26.09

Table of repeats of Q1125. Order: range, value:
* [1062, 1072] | 26.4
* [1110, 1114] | 22.1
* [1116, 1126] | 21.2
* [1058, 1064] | 22.9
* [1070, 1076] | 27.5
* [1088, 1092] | 24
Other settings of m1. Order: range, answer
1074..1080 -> 26.33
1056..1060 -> 23.09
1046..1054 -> 24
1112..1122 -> 22.89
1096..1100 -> 22.98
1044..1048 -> 26.42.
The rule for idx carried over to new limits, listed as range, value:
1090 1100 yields 21.69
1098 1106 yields 21.38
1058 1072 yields 21.44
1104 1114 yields 21.27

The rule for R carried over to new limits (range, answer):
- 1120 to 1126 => 21.87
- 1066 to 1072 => 29.52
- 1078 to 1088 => 26.18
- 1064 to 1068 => 26.91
